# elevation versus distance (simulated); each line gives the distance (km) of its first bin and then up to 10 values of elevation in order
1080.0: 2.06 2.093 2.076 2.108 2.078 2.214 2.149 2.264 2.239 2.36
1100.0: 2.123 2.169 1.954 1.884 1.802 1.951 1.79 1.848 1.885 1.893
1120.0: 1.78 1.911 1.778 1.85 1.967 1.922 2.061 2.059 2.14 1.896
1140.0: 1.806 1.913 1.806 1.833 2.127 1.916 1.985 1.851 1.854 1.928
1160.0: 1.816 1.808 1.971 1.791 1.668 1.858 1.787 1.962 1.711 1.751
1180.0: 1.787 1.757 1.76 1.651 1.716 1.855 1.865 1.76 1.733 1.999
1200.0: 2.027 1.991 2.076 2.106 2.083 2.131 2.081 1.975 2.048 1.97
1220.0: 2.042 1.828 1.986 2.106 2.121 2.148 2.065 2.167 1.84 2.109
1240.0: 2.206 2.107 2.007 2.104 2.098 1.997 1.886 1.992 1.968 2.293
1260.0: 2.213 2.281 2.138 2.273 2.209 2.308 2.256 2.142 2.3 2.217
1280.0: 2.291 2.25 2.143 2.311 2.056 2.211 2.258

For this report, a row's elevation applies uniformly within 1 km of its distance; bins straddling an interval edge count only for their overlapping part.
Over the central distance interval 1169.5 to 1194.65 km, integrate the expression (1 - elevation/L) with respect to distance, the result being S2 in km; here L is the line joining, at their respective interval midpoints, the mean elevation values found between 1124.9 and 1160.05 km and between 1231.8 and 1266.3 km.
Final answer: 2.6 km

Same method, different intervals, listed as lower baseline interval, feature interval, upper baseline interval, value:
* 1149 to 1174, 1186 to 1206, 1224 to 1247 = 0.8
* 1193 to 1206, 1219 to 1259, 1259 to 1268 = 1.2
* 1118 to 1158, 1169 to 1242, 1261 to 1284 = 4.6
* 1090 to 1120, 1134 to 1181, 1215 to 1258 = 3.6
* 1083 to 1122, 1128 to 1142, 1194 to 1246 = 0.4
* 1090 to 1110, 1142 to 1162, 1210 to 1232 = 1.7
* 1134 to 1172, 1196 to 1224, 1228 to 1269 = 0.0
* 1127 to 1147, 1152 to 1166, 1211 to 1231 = 0.6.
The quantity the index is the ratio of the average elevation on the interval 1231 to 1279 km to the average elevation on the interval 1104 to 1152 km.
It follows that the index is 1.1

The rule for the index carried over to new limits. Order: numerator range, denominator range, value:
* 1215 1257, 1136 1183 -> 1.10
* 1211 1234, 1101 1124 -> 1.08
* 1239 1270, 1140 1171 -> 1.13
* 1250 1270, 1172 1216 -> 1.13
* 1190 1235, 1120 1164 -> 1.05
